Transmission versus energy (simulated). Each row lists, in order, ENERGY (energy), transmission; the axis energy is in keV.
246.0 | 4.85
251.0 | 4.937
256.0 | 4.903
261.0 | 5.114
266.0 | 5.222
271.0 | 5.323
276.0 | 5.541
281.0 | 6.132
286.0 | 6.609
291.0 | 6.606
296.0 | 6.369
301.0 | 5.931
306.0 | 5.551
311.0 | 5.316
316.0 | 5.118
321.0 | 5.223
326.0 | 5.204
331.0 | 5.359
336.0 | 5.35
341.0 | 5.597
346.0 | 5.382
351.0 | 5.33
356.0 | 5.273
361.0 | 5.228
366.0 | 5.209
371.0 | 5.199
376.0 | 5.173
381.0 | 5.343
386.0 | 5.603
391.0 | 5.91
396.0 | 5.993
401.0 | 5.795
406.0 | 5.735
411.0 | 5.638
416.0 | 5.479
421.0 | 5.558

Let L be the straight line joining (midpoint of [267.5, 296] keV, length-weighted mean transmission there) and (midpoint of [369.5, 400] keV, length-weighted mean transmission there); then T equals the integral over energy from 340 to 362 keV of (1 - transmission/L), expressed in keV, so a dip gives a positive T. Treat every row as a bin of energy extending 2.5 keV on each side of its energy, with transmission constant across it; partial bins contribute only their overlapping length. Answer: 1.4 keV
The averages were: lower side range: 6.04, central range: 5.36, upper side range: 5.56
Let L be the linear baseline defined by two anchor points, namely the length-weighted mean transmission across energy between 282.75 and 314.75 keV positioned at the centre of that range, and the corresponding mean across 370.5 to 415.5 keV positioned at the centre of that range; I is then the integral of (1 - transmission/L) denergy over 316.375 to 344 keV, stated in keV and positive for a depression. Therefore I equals 2.6 keV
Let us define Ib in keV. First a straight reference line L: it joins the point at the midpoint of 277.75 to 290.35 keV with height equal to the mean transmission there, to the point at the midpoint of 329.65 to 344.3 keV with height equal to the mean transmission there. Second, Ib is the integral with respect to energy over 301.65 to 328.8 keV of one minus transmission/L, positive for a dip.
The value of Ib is 2.29 keV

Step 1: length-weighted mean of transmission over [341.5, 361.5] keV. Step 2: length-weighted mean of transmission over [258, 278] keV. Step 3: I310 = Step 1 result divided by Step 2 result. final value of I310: 1.01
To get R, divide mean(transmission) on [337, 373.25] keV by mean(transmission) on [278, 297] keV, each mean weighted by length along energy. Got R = 0.8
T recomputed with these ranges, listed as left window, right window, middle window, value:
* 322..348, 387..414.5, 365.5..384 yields 1.25 keV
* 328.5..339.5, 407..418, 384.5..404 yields -1.05 keV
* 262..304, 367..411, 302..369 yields 4.97 keV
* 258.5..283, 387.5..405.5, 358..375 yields 1.64 keV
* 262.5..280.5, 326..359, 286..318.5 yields -2.83 keV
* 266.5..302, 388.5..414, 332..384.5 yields 5.12 keV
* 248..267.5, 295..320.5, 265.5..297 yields -4.19 keV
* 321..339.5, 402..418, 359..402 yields 0.24 keV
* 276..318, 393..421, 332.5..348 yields 1.09 keV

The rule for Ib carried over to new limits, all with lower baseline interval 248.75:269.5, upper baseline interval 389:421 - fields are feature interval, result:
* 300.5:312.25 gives -0.7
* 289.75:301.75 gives -2.5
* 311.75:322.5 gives 0.3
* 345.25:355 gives 0.3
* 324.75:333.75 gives 0.2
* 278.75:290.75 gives -2.9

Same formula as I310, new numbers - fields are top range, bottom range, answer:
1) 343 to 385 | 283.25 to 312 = 0.87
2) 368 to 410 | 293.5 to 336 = 1.02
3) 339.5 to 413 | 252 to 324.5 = 0.98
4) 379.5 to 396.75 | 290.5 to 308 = 0.94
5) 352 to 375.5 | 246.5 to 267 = 1.04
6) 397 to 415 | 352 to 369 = 1.09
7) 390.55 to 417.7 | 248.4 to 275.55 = 1.12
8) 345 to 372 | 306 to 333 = 1.00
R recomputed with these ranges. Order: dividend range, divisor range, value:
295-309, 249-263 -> 1.18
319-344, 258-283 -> 0.98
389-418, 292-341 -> 1.04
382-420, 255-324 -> 1.01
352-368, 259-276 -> 1.00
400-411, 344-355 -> 1.07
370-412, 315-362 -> 1.06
